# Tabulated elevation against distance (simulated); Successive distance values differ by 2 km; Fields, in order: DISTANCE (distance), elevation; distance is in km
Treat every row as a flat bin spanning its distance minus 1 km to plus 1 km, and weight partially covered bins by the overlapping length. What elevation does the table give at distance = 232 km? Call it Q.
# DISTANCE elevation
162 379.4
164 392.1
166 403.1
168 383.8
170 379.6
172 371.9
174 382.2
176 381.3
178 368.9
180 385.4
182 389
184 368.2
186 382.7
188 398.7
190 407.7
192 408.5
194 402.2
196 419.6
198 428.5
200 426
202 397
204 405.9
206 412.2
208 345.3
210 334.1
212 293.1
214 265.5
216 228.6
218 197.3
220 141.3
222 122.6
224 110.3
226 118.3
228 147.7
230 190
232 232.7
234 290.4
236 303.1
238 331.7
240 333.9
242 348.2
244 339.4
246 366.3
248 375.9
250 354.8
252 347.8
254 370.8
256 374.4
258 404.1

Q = 232.7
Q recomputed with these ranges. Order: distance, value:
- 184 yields 368.2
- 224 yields 110.3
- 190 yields 407.7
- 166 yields 403.1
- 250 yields 354.8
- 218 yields 197.3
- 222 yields 122.6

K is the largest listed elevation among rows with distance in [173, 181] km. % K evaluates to 385.4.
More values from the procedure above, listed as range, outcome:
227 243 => 348.2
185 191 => 407.7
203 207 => 412.2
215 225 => 228.6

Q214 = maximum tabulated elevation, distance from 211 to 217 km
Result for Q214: 293.1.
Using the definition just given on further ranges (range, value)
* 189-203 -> 428.5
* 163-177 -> 403.1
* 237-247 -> 366.3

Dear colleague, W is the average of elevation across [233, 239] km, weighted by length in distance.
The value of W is 308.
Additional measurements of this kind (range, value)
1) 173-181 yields 379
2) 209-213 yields 314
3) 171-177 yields 378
